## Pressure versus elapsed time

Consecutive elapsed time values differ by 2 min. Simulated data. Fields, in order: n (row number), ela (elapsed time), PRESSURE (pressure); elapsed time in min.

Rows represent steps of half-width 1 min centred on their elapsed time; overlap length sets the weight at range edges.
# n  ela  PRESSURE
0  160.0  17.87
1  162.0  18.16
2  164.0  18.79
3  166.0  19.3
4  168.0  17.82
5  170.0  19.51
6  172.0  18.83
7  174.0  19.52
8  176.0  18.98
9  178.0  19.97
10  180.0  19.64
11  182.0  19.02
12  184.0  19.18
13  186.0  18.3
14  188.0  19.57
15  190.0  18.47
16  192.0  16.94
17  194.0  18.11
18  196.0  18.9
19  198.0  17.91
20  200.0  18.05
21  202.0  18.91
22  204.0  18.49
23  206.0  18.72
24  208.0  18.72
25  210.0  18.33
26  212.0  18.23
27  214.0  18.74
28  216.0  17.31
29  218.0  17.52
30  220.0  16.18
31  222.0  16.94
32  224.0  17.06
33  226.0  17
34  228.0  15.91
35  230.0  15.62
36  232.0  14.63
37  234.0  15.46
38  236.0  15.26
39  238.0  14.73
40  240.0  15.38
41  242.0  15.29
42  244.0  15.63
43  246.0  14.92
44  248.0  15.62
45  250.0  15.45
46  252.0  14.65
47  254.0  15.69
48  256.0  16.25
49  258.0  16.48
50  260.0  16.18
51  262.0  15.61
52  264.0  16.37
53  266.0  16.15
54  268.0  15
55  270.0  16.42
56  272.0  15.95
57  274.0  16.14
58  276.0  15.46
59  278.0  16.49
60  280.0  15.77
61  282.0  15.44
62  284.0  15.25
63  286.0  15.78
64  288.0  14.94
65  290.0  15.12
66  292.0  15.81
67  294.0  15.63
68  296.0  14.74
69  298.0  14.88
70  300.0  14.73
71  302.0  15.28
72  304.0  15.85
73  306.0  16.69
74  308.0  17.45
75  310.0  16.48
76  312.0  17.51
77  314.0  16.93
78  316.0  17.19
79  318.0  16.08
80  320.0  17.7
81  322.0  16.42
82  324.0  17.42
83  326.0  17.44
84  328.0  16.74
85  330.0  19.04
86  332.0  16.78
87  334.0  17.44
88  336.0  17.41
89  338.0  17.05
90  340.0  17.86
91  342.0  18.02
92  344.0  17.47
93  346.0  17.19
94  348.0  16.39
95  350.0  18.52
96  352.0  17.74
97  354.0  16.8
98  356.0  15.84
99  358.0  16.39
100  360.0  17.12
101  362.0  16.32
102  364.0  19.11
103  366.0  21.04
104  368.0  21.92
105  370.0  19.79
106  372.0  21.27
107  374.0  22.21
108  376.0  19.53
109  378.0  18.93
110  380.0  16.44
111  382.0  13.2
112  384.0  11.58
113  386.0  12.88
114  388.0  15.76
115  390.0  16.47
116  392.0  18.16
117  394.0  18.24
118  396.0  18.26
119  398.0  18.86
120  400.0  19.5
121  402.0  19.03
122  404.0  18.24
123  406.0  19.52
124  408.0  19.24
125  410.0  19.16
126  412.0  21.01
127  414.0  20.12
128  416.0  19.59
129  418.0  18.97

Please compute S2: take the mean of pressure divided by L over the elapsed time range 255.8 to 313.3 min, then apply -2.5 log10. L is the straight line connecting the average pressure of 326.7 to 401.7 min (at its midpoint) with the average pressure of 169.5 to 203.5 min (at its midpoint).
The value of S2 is 0.148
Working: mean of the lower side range 18.8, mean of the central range 15.9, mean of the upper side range 17.7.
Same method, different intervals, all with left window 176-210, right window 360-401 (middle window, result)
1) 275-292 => 0.18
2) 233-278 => 0.18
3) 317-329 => 0.07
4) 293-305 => 0.20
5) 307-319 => 0.08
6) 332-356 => 0.05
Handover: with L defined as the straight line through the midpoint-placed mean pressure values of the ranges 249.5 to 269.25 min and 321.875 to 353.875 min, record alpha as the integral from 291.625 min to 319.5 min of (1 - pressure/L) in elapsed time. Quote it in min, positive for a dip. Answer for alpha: 1.08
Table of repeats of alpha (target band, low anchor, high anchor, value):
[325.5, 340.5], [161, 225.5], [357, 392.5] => 0.3 min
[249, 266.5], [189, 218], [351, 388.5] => 2.1 min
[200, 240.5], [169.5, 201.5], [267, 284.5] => 1.5 min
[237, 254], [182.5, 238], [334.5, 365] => 2.2 min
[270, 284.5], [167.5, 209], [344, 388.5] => 1.8 min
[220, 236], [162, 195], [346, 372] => 2.2 min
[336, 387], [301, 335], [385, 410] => -0.4 min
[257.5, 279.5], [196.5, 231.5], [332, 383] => 2.2 min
